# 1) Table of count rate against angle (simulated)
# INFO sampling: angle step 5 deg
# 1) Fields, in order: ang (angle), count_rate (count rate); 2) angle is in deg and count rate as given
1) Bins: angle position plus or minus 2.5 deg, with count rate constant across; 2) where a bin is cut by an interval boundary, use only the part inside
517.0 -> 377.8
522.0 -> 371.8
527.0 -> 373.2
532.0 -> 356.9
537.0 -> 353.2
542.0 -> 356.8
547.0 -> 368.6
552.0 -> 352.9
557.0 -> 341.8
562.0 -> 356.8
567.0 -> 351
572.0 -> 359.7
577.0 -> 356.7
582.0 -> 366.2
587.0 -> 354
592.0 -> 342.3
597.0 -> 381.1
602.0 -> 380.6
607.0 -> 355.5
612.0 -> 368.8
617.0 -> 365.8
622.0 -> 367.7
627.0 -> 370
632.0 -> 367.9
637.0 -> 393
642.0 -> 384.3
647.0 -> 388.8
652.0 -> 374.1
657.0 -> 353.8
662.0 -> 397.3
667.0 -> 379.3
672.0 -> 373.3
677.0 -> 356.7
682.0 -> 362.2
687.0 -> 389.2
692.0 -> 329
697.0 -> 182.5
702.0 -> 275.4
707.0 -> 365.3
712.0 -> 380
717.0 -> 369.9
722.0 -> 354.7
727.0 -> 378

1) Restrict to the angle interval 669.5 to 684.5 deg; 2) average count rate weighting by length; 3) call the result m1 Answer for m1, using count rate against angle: 364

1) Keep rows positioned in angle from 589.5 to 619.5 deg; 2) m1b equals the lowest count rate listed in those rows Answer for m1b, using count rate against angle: 342.3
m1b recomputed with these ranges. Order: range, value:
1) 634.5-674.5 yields 353.8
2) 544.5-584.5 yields 341.8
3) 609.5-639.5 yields 365.8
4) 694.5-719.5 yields 182.5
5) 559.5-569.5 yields 351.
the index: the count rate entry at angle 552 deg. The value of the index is 352.9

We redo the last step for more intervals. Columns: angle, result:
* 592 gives 342.3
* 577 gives 356.7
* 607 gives 355.5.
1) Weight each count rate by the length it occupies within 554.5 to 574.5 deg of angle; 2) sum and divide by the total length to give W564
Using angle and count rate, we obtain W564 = 352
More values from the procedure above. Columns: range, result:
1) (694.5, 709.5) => 274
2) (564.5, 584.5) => 358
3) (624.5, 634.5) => 369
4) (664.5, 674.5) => 376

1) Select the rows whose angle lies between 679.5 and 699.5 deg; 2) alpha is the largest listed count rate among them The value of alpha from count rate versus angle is 389.2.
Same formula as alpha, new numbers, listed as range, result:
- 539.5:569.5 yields 368.6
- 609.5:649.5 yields 393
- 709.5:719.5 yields 380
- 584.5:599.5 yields 381.1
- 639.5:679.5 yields 397.3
